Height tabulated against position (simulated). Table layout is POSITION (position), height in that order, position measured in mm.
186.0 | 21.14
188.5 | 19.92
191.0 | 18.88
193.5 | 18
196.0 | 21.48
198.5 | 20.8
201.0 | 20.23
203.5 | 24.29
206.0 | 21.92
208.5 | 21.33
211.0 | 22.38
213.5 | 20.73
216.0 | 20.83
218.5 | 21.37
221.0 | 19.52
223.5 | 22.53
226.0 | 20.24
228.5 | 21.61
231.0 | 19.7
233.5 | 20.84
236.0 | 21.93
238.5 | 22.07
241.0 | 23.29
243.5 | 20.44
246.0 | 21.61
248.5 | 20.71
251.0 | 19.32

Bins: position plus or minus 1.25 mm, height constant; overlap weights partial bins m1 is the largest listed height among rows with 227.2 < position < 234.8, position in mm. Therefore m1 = 21.61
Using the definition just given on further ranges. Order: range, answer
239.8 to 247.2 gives 23.29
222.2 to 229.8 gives 22.53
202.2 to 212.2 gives 24.29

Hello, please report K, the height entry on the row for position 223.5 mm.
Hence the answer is 22.53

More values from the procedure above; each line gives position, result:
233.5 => 20.84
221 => 19.52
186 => 21.14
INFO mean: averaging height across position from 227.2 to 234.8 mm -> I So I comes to 20.7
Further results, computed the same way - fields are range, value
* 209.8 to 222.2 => 21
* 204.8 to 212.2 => 21.9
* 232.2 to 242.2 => 22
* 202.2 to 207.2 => 23.1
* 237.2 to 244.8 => 21.9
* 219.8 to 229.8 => 21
